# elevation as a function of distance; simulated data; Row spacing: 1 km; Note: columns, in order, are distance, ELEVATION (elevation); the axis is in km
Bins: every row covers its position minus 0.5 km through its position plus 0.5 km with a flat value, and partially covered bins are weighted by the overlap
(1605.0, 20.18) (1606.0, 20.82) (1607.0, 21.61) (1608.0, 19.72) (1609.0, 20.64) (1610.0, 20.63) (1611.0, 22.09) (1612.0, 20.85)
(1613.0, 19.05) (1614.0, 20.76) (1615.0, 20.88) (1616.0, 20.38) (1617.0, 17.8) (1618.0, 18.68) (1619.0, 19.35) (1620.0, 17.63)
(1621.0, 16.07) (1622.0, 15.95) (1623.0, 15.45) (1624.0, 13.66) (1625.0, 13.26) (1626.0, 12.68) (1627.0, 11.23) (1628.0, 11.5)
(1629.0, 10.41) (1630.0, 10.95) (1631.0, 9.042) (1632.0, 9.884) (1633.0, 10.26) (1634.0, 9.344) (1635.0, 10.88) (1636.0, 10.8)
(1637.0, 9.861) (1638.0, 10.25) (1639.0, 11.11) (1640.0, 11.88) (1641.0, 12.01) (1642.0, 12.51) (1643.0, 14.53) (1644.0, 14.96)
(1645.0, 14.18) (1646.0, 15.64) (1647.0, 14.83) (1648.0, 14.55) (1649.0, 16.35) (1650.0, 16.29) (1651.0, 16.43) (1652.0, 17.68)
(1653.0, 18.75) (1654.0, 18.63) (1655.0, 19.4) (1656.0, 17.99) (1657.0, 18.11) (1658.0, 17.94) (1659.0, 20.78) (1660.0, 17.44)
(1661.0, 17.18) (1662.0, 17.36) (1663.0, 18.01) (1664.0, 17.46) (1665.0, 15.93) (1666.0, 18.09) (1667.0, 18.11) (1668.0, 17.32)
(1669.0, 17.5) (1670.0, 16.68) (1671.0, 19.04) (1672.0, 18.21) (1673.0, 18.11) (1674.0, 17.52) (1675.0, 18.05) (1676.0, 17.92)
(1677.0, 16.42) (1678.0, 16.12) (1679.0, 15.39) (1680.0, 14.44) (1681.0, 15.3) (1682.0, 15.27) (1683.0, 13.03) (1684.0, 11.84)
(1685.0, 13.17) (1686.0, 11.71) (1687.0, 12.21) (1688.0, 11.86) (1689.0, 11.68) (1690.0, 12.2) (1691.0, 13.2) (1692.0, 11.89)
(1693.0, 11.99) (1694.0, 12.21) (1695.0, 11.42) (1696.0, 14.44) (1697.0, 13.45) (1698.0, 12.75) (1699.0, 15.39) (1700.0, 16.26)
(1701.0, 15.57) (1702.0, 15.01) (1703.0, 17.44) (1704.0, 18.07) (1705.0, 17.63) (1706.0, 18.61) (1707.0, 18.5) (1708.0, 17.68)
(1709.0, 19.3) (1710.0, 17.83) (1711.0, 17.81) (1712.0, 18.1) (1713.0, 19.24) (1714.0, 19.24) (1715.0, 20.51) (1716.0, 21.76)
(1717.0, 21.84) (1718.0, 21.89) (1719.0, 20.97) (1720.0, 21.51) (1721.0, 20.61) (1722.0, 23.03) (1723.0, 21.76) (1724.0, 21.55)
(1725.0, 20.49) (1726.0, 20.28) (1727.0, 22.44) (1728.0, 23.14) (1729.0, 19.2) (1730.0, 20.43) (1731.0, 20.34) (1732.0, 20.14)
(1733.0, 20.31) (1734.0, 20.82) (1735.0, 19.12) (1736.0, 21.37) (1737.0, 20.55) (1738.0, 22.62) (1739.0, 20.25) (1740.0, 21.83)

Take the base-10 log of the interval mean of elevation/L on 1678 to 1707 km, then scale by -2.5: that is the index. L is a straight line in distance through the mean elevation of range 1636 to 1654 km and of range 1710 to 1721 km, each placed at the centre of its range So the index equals 0.28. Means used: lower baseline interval 14.3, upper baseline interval 20.2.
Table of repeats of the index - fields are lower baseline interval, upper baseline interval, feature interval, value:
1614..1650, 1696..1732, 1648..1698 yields 0.03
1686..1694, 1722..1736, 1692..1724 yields -0.10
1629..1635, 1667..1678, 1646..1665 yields -0.21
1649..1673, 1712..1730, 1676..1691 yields 0.35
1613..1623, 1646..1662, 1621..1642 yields 0.48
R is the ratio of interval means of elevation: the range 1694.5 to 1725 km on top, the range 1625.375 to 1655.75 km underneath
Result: 1.4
